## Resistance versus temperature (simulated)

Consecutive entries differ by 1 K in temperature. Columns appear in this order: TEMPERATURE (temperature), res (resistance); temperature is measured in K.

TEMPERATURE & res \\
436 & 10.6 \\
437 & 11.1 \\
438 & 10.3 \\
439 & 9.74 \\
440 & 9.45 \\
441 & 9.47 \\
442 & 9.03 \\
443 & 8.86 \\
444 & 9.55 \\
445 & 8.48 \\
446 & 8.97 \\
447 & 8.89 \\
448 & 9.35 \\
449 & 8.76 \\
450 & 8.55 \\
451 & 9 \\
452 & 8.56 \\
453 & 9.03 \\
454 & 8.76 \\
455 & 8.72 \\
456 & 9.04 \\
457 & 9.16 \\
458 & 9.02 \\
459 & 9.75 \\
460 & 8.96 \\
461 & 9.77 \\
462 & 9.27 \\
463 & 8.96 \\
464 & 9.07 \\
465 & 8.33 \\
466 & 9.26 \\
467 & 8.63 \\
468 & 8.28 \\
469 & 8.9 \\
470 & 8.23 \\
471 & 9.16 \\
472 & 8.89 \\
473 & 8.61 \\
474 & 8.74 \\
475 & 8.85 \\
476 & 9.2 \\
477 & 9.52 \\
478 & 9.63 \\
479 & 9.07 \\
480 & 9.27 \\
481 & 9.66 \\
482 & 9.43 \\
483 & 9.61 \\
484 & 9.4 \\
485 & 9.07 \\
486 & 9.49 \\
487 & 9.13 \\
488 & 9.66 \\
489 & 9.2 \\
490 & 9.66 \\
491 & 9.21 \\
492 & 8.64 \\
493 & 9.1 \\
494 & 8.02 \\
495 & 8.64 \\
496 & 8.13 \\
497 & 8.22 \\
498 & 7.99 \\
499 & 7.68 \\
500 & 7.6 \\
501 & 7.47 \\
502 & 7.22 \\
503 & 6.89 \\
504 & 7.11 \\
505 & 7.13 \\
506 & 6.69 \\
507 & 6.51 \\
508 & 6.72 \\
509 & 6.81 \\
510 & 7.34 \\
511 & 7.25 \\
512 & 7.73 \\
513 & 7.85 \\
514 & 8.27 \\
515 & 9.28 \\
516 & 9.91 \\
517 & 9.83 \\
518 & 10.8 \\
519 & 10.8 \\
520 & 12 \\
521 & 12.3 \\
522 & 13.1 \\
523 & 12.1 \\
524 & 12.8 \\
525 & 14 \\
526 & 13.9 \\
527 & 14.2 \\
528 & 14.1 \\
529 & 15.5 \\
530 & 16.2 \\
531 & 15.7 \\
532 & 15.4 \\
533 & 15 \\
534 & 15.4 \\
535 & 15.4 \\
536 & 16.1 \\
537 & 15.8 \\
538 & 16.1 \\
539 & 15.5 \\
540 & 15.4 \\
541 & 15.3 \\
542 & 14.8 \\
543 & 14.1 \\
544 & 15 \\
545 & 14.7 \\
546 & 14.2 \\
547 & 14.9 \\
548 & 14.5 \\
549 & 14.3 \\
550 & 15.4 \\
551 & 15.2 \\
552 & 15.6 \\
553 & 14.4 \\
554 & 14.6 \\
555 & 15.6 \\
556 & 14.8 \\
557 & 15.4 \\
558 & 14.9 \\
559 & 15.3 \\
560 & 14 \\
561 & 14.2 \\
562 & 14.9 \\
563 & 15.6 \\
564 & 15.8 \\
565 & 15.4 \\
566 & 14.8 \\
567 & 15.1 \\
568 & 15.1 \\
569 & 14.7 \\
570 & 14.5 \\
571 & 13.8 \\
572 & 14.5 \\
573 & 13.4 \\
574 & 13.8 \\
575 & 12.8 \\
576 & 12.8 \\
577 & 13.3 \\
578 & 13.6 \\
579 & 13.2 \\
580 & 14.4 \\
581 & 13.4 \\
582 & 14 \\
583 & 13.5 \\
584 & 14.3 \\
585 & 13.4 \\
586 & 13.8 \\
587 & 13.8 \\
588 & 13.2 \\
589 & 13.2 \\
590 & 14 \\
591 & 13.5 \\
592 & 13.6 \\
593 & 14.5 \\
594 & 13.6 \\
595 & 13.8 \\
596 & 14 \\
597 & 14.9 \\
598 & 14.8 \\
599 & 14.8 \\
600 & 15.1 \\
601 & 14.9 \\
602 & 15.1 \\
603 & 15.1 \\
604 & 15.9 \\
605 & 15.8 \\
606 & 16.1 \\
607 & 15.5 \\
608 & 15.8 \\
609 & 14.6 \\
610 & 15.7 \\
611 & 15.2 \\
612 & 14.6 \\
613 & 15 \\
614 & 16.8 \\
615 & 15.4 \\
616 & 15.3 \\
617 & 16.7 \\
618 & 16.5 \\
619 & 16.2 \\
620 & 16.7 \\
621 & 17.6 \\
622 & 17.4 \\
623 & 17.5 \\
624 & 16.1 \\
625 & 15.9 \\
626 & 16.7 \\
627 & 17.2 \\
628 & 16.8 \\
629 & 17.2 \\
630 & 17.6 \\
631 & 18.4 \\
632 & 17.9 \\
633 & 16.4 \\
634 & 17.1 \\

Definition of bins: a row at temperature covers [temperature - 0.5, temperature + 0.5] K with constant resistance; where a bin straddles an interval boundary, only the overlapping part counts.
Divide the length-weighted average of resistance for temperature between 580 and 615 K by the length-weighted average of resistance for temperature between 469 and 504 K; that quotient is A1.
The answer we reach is 1.67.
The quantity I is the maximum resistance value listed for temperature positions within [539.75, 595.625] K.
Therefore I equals 15.8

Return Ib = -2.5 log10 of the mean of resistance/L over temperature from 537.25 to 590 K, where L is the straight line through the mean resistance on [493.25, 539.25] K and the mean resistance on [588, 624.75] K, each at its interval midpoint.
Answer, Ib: -0.11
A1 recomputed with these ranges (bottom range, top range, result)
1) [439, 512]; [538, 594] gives 1.66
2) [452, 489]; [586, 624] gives 1.67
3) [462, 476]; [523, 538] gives 1.69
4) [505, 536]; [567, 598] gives 1.21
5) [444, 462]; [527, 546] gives 1.69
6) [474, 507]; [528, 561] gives 1.76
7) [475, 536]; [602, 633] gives 1.61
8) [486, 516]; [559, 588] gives 1.76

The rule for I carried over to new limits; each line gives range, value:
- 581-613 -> 16.1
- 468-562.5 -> 16.2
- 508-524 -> 13.1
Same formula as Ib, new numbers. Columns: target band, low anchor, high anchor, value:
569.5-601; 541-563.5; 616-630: 0.138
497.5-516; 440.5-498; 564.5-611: 0.387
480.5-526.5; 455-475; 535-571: 0.261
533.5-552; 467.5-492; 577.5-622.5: -0.240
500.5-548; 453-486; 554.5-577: 0.037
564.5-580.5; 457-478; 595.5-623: -0.013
